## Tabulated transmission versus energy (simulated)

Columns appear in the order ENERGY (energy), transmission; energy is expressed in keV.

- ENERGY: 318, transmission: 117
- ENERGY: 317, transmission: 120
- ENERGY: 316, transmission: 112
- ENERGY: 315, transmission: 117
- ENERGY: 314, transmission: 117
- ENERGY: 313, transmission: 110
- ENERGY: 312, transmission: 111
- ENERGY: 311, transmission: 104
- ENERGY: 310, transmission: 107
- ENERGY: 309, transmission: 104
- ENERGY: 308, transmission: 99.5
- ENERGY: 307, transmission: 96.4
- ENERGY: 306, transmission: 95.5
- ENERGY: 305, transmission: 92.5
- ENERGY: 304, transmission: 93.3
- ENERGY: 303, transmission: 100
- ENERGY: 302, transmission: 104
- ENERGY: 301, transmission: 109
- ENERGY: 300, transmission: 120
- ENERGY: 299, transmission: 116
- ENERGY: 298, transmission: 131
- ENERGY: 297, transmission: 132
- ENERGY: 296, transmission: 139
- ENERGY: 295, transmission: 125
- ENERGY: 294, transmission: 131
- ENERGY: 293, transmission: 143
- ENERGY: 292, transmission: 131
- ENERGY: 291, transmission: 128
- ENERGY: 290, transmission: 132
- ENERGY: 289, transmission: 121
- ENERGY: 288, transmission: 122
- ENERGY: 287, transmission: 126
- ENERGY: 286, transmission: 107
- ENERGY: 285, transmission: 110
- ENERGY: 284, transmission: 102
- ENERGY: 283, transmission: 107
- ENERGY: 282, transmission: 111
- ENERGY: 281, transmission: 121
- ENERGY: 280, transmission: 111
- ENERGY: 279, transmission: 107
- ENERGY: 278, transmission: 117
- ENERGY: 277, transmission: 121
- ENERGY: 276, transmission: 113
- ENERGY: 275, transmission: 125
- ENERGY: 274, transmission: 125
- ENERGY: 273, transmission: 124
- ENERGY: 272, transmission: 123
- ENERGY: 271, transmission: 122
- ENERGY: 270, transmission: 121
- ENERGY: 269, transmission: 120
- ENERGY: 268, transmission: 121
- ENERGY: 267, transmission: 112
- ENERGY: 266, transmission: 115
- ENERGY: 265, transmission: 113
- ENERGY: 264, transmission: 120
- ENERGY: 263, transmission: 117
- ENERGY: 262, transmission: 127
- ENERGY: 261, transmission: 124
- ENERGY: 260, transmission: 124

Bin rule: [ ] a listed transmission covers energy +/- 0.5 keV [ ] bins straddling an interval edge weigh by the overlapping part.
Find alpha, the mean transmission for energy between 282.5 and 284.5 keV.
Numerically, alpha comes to 104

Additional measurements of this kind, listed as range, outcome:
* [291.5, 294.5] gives 135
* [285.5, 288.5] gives 118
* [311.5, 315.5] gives 114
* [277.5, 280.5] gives 112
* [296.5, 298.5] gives 132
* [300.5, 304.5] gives 102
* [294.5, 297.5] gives 132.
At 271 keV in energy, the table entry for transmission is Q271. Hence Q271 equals 122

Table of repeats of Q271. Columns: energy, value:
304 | 93.3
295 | 125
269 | 120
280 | 111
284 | 102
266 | 115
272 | 123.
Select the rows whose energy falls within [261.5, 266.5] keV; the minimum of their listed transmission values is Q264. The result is 113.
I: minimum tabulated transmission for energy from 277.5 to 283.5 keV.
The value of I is 107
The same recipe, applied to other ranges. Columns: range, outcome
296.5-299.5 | 116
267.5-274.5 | 120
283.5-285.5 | 102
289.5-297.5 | 125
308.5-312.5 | 104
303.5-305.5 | 92.5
